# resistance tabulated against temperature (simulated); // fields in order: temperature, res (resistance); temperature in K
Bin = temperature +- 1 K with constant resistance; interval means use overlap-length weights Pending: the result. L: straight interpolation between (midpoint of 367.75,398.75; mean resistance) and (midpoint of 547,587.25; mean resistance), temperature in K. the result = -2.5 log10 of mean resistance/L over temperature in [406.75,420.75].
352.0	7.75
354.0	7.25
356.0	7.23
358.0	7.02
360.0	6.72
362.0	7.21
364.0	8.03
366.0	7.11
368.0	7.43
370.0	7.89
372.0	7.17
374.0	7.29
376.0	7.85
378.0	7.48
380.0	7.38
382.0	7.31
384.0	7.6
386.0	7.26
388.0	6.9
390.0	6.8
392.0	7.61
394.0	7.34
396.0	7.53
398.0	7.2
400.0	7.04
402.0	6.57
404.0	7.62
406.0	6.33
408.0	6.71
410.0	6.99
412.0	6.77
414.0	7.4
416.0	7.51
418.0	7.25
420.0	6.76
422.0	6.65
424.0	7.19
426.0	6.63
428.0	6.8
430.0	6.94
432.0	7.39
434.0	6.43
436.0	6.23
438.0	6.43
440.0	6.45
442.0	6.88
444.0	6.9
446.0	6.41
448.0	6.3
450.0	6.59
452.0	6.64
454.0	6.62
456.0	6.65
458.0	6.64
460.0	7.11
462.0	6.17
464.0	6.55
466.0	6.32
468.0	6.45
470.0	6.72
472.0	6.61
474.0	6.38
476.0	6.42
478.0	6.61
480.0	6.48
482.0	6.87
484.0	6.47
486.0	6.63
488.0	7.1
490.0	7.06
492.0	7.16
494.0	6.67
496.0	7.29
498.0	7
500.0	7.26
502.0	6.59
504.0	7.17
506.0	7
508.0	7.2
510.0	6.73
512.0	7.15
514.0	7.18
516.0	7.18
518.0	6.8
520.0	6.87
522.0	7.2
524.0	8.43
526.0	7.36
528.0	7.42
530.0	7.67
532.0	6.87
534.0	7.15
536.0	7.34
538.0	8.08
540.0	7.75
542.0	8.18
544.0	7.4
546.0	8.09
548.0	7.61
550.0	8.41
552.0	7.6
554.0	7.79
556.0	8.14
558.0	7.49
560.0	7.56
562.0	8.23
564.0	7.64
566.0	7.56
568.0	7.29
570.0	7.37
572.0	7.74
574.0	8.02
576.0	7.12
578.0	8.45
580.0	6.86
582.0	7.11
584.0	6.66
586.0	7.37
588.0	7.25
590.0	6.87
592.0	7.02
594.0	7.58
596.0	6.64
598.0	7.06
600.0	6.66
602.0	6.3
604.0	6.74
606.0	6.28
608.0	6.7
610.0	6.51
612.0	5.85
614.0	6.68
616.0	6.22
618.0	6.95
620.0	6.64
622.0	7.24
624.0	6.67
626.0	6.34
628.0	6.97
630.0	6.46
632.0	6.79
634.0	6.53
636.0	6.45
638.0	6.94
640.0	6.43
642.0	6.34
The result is 0.055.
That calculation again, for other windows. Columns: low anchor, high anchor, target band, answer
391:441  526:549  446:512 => 0.08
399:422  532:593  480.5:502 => 0.06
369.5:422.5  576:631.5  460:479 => 0.09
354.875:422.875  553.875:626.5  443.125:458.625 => 0.09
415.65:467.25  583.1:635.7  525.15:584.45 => -0.14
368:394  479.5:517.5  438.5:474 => 0.08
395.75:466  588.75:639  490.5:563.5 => -0.10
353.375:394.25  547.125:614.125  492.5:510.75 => 0.04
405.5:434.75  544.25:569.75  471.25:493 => 0.09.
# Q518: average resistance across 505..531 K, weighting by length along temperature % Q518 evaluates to 7.25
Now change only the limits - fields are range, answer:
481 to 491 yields 6.83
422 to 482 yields 6.62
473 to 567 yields 7.28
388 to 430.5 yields 7.03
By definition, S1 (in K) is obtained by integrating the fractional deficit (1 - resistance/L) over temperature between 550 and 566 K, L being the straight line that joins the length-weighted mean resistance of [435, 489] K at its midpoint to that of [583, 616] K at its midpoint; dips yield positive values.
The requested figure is -2.7 K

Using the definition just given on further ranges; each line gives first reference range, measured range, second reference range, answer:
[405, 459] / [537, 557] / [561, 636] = -2.9 K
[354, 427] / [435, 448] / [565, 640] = 1.1 K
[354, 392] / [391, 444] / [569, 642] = 2.1 K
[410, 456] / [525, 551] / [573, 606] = -2.4 K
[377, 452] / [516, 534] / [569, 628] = -1.0 K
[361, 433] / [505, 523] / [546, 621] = 0.4 K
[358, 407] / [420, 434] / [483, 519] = 0.5 K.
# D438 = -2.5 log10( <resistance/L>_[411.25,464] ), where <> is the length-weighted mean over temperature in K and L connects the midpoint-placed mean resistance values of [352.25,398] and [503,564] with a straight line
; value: 0.100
